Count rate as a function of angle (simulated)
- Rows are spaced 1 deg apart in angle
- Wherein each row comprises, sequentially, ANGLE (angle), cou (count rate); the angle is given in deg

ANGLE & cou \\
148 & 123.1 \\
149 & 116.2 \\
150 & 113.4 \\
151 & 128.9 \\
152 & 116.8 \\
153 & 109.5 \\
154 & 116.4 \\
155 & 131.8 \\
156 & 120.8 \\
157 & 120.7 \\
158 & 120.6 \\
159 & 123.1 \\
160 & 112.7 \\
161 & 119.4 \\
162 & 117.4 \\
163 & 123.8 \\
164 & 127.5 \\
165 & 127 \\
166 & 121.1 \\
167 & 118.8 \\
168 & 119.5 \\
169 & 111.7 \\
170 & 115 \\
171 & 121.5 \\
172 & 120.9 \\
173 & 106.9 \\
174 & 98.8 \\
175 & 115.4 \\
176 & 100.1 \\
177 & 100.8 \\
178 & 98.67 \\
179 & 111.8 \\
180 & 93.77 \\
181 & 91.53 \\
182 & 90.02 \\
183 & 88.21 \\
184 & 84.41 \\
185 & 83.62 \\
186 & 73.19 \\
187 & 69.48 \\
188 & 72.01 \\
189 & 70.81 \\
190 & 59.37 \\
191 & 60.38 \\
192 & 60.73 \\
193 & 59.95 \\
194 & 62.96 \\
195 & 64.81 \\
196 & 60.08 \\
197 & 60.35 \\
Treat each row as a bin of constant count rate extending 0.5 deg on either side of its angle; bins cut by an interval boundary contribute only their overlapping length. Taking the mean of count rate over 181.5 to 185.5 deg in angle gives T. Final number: 86.6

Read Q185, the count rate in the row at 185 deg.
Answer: 83.62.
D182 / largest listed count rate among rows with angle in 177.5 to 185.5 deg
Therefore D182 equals 111.8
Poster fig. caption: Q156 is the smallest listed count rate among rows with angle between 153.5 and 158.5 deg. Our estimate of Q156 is 116.4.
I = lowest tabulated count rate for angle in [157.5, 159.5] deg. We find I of 120.6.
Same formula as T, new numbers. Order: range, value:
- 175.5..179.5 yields 103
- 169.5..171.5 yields 118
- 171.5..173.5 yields 114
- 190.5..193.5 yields 60.4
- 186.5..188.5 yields 70.7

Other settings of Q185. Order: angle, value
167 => 118.8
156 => 120.8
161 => 119.4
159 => 123.1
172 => 120.9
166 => 121.1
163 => 123.8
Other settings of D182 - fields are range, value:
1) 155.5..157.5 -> 120.8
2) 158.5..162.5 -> 123.1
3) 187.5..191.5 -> 72.01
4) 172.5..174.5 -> 106.9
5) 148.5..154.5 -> 128.9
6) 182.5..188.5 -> 88.21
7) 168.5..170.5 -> 115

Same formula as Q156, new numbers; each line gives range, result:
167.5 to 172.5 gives 111.7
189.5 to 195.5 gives 59.37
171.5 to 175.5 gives 98.8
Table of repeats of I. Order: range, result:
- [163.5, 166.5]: 121.1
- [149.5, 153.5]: 109.5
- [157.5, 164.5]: 112.7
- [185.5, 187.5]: 69.48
